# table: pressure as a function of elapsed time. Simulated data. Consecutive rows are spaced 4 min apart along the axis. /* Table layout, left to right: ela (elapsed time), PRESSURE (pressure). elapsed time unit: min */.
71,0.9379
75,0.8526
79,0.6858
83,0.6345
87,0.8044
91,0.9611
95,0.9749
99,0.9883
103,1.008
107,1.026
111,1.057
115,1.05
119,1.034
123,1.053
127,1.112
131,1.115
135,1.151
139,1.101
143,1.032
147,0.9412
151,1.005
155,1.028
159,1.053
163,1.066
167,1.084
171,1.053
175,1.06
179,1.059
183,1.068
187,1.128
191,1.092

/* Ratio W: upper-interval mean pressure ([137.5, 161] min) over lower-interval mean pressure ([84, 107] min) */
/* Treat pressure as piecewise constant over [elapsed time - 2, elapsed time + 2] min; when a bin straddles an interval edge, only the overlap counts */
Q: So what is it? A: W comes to 1.1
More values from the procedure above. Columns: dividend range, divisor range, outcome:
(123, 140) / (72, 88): 1.48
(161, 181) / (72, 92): 1.35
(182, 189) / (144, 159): 1.10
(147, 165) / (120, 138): 0.93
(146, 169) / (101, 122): 1.00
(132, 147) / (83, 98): 1.22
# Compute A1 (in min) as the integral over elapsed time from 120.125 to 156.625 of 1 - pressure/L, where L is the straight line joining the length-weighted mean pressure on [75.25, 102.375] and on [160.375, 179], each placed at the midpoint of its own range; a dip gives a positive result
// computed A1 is -3.0 min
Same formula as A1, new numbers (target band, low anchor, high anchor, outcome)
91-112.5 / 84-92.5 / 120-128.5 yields -1.7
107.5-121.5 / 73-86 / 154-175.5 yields -2.9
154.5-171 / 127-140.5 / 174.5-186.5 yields 0.5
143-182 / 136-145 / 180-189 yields 1.6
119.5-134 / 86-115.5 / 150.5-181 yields -1.1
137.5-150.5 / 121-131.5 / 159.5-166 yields 0.7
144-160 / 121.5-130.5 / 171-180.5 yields 1.0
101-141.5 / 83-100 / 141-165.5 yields -4.8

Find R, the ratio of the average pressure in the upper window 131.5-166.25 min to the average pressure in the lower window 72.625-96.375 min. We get 1.29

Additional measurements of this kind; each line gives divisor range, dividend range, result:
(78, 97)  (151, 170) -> 1.28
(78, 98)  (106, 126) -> 1.27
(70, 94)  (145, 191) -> 1.29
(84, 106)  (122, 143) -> 1.18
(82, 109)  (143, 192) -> 1.14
